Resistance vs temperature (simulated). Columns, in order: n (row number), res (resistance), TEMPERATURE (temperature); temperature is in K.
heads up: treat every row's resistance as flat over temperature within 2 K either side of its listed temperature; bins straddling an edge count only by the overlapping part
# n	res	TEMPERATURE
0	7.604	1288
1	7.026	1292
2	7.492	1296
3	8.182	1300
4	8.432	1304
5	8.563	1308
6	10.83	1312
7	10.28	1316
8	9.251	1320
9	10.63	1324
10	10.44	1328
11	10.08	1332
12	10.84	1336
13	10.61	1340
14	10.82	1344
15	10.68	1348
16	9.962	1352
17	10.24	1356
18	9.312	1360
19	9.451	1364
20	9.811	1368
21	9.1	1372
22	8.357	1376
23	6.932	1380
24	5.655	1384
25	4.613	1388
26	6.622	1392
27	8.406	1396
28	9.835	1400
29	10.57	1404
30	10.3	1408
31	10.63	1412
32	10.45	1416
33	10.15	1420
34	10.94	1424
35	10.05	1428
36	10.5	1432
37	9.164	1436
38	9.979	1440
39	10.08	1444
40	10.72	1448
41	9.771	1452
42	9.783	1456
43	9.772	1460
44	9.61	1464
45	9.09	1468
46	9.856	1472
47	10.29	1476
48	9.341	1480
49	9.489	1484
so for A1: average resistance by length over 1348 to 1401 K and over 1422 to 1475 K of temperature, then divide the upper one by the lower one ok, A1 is 1.2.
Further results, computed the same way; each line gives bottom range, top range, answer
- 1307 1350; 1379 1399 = 0.64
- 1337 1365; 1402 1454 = 1.00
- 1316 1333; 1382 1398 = 0.62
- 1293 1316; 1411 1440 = 1.17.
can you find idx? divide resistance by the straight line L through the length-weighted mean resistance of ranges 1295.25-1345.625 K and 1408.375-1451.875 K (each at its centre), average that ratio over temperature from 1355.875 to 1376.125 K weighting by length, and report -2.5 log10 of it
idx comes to 0.065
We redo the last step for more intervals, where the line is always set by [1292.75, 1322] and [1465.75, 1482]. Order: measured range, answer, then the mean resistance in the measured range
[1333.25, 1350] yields -0.18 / 10.7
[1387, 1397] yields 0.38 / 6.55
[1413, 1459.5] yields -0.07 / 10.1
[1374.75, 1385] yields 0.30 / 7.01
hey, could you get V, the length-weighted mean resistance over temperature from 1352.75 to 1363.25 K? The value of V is 9.76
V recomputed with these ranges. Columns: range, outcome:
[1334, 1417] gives 9.18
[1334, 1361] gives 10.4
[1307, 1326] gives 9.98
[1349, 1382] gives 9.19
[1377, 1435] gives 8.97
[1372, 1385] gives 7.41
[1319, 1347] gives 10.4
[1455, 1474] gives 9.61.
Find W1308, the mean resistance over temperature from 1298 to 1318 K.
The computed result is 9.26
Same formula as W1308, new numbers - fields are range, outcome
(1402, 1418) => 10.5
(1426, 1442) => 9.92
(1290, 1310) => 7.94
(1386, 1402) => 7.37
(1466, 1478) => 9.75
